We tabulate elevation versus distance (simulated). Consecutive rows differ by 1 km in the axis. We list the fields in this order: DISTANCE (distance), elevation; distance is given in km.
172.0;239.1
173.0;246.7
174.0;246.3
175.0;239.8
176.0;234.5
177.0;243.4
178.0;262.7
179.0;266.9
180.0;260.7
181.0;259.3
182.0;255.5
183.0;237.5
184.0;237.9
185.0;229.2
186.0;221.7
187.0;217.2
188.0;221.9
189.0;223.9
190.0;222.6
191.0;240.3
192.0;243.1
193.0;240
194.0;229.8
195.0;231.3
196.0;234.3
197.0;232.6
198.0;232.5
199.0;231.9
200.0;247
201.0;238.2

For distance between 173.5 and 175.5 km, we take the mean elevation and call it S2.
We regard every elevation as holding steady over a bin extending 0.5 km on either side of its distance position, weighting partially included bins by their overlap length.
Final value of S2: 243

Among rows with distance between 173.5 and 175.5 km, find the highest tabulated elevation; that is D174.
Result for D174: 246.3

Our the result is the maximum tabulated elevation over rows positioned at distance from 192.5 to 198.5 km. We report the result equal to 240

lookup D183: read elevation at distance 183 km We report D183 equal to 237.5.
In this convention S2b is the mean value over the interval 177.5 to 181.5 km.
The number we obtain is 262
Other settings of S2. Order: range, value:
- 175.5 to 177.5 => 239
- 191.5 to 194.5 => 238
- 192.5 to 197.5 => 234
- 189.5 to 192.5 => 235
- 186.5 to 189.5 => 221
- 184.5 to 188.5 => 222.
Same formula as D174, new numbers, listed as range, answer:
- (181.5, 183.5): 255.5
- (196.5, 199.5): 232.6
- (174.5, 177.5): 243.4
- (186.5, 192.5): 243.1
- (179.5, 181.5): 260.7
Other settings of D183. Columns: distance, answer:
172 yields 239.1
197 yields 232.6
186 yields 221.7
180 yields 260.7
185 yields 229.2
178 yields 262.7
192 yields 243.1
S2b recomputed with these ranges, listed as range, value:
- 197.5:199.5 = 232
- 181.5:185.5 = 240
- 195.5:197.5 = 233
